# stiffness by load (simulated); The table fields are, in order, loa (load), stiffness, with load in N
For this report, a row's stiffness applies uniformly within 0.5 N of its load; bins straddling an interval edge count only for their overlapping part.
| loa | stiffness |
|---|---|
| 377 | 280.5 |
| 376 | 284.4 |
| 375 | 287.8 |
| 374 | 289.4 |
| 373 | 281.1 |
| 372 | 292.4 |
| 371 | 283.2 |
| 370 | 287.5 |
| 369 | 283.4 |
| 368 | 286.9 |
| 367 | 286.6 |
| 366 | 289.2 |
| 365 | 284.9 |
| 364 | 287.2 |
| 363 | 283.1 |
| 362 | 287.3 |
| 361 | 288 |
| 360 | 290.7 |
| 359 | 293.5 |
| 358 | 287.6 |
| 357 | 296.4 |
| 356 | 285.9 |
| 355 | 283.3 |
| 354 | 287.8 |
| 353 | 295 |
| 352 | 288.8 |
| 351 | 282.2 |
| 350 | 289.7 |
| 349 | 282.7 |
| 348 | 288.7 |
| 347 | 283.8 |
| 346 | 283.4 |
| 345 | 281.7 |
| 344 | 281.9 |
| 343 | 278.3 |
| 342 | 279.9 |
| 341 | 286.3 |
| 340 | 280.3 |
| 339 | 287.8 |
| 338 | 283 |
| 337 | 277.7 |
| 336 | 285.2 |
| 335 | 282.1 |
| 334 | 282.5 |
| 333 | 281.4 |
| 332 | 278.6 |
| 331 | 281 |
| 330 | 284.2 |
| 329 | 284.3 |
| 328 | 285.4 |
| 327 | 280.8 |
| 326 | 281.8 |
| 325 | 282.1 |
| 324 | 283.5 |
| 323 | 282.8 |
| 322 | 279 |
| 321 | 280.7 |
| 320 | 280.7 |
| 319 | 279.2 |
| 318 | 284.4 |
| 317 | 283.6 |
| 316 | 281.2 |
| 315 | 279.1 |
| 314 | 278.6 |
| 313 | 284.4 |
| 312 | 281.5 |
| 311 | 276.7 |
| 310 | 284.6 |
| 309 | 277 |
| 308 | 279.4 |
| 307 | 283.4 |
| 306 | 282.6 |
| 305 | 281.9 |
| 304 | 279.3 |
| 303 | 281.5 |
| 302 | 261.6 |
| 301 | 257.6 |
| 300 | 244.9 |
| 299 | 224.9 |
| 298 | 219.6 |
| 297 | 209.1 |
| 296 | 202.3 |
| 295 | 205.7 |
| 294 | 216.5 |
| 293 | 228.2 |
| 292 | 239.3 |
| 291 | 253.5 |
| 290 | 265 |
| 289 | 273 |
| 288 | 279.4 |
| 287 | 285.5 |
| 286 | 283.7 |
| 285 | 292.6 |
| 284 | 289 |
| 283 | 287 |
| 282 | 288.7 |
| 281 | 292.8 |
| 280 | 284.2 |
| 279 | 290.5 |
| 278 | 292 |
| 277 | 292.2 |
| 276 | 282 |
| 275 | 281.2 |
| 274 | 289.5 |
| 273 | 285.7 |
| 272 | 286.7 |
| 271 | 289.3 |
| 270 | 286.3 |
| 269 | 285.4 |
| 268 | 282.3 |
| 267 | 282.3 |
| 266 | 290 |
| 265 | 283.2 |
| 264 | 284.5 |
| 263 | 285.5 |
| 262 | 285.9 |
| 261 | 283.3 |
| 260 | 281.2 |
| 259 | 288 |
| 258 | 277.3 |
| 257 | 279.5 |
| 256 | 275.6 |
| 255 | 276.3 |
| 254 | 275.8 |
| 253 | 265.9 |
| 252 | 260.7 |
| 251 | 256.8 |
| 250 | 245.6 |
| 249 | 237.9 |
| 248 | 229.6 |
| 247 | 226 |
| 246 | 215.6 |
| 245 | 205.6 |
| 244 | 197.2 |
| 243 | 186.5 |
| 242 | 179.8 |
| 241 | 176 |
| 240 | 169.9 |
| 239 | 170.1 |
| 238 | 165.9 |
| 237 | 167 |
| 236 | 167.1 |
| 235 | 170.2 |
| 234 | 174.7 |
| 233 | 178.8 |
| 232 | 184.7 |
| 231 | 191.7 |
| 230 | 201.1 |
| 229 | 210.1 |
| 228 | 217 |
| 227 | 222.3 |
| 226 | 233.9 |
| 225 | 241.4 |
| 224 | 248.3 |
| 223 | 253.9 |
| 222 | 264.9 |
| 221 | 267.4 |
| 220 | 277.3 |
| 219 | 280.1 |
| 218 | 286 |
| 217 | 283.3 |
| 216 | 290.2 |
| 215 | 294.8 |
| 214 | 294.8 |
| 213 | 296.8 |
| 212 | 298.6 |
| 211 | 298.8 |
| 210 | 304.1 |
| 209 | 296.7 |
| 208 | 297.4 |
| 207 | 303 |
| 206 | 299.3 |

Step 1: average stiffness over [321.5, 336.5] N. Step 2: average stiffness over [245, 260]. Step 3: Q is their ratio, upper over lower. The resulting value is 1.10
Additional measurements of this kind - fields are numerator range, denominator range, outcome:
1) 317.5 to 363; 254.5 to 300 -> 1.05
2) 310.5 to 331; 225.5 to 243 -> 1.51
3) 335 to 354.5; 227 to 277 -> 1.18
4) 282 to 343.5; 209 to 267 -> 1.11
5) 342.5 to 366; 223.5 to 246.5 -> 1.47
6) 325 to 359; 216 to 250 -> 1.32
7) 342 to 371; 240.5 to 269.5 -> 1.12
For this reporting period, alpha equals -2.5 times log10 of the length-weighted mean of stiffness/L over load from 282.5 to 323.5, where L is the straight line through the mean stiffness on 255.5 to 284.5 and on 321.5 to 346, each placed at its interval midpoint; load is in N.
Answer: 0.07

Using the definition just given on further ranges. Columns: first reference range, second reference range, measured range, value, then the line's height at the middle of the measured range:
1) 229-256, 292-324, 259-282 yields -0.230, 232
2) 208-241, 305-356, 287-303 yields 0.111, 268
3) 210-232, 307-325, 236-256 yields 0.220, 265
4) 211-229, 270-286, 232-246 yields 0.461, 274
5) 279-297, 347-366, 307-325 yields -0.033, 273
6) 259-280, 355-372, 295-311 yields 0.118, 287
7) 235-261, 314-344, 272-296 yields -0.086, 251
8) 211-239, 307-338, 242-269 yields -0.037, 250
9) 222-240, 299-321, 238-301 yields -0.087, 238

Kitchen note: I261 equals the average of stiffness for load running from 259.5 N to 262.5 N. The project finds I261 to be 283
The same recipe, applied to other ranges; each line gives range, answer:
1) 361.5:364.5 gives 286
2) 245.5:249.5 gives 227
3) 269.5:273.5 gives 287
